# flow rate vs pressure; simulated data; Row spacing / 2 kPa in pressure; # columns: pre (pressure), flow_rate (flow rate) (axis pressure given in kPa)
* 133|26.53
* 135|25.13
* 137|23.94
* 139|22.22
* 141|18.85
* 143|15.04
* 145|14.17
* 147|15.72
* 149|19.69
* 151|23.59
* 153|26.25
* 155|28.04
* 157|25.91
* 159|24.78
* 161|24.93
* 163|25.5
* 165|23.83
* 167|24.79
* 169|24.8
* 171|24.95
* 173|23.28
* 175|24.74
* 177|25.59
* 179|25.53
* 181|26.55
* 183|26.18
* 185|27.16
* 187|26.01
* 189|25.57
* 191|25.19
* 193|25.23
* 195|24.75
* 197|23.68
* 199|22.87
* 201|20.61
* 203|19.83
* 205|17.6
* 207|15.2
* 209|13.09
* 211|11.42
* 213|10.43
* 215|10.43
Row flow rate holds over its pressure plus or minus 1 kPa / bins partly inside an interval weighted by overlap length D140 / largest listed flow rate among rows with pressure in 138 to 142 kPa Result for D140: 22.22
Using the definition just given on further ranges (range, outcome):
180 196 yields 27.16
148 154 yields 26.25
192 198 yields 25.23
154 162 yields 28.04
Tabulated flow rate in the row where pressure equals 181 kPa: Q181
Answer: 26.55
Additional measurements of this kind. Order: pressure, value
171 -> 24.95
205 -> 17.6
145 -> 14.17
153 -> 26.25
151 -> 23.59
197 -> 23.68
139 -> 22.22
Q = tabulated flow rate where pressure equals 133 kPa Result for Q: 26.53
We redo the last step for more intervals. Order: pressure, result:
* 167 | 24.79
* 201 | 20.61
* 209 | 13.09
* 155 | 28.04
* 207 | 15.2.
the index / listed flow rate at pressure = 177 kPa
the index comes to 25.59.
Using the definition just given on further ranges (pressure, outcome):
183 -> 26.18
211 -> 11.42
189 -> 25.57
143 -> 15.04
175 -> 24.74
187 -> 26.01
